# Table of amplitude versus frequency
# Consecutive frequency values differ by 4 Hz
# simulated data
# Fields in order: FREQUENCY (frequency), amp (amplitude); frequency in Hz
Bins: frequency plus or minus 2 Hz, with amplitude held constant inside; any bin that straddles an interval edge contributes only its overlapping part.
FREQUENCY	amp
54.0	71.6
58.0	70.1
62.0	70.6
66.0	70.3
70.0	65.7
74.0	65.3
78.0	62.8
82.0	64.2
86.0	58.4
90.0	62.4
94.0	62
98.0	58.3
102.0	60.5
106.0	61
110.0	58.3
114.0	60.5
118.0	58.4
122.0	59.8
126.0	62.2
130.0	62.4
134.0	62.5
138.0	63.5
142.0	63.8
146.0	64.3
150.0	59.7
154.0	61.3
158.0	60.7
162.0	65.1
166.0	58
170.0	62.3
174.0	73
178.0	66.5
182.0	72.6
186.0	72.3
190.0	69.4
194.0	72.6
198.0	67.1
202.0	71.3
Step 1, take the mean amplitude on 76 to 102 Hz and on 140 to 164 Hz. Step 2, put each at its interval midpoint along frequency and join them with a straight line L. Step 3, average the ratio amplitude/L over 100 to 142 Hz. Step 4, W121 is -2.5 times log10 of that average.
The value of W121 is 0.02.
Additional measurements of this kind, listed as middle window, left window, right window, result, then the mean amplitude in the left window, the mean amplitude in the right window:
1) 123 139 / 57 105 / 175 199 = 0.08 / 64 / 70.3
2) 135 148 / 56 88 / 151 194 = 0.04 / 65.9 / 66.3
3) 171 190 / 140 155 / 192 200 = -0.05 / 62.3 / 69.8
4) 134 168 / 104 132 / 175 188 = 0.06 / 60.4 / 70.7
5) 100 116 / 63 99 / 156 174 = 0.06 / 63.6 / 62.8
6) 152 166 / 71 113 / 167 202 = 0.09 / 61.4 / 69.3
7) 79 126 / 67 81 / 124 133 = 0.05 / 65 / 62.3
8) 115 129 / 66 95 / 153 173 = 0.04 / 63.5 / 62.1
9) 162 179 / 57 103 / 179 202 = 0.07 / 64.2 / 70.7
